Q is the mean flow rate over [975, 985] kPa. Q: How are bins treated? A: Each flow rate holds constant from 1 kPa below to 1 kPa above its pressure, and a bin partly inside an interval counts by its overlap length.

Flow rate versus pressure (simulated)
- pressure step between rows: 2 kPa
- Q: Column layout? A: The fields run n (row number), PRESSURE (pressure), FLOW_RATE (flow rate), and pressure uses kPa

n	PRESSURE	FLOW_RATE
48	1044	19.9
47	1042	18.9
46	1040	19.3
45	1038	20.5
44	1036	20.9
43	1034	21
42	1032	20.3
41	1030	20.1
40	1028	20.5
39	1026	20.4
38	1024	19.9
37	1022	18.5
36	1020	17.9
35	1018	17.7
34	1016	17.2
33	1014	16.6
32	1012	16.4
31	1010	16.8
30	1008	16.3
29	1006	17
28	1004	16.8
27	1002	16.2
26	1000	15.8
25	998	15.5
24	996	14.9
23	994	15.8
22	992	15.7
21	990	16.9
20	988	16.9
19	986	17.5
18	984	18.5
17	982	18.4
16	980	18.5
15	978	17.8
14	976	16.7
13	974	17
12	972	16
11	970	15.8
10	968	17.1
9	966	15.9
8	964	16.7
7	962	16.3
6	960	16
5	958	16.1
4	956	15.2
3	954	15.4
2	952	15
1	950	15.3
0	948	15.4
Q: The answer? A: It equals 18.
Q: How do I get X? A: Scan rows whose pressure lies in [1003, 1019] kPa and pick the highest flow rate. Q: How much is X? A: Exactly 17.7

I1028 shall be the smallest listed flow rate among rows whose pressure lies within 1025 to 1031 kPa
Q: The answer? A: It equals 20.1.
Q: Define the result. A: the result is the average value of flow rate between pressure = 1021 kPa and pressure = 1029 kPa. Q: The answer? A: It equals 19.8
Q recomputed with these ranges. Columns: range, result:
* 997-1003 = 15.8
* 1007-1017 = 16.7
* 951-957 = 15.2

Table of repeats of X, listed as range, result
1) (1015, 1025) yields 19.9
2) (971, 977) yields 17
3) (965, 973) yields 17.1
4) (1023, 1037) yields 21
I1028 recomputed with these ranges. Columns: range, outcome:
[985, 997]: 14.9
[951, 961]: 15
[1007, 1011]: 16.3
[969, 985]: 15.8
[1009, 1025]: 16.4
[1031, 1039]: 20.3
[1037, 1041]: 19.3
